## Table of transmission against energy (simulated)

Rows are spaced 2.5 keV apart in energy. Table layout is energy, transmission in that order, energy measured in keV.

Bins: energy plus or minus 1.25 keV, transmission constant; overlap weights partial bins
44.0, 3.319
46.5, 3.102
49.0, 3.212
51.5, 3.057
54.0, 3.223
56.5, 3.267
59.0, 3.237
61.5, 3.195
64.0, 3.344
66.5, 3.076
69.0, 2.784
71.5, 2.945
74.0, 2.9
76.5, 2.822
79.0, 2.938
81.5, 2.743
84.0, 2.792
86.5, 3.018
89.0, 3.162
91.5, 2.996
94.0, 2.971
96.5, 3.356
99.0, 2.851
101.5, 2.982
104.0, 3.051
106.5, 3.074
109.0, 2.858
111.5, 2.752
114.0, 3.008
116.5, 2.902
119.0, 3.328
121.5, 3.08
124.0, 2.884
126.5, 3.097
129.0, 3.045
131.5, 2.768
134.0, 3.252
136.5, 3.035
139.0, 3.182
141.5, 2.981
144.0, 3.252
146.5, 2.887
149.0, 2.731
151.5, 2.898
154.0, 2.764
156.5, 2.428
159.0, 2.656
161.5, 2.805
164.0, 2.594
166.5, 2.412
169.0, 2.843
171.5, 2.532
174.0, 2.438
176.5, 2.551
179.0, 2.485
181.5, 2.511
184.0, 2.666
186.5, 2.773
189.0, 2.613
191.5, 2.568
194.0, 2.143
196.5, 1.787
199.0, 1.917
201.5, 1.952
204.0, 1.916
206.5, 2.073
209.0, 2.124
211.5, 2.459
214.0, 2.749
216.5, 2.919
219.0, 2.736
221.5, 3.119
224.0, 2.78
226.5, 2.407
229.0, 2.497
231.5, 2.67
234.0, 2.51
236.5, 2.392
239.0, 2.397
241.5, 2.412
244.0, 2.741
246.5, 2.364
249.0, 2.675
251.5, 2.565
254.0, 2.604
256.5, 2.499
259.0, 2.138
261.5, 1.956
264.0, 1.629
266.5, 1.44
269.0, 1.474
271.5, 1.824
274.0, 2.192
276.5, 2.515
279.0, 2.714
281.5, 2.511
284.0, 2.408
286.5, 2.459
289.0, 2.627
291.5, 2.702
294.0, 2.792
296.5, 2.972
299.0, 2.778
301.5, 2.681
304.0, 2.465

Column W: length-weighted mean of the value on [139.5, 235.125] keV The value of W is 2.56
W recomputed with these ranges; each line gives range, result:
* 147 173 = 2.67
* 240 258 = 2.54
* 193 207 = 1.96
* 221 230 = 2.67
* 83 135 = 3.01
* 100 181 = 2.86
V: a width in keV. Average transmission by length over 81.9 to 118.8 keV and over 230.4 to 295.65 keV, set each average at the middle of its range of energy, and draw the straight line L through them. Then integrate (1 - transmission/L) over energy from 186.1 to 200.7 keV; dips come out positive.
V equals 2.0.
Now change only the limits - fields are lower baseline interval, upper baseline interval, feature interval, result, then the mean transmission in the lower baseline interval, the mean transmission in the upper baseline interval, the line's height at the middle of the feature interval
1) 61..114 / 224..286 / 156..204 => 3.3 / 2.98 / 2.33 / 2.62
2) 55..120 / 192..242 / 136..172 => -1.3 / 3.01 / 2.4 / 2.7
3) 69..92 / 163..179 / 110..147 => -4.2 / 2.91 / 2.56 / 2.72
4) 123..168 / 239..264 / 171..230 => 4.0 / 2.87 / 2.4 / 2.62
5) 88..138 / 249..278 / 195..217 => 2.4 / 3.02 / 2.11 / 2.46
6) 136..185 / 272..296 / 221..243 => 0.5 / 2.73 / 2.54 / 2.62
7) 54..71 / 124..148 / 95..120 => 0.6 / 3.15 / 3.04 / 3.08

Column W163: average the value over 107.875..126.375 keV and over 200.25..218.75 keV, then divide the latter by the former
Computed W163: 0.78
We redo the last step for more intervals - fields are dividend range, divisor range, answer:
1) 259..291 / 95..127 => 0.72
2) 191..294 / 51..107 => 0.78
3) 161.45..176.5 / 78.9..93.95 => 0.88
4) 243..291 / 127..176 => 0.81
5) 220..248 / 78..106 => 0.86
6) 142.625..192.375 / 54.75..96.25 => 0.88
